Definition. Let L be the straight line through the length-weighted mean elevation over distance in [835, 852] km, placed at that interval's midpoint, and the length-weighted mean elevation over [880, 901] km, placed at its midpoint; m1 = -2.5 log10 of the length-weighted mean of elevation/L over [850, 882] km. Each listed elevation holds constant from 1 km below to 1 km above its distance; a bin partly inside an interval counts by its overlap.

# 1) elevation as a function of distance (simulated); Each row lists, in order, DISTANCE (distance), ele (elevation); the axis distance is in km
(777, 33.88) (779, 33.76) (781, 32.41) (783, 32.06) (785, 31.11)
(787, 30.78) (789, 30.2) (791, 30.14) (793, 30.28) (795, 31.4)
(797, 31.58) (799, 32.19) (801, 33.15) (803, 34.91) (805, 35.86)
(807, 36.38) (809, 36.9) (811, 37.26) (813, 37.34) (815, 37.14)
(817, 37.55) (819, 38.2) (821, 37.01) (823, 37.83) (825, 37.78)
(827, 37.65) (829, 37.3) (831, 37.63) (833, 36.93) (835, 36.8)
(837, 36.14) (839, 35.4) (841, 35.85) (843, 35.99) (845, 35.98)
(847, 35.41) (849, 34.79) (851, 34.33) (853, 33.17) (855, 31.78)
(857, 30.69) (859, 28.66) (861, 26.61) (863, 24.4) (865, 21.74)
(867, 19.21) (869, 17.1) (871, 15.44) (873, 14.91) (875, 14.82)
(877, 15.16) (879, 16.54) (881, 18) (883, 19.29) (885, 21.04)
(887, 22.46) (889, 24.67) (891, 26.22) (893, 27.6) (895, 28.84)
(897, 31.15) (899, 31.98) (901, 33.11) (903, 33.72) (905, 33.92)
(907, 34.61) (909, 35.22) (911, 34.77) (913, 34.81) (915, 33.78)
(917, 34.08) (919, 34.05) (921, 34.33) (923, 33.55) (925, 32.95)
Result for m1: 0.35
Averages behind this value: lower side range 35.6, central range 22.7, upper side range 25.5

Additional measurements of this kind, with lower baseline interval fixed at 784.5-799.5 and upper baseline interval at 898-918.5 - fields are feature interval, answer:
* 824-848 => -0.14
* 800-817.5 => -0.16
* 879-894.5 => 0.43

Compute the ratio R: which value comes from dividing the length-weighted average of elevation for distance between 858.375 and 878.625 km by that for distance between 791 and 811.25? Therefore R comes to 0.58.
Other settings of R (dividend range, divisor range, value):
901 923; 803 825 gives 0.92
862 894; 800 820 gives 0.55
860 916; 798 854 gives 0.70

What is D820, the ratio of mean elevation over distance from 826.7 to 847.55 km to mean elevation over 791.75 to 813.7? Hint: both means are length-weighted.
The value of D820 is 1.07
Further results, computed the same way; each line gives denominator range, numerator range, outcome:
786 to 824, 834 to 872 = 0.87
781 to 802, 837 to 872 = 0.94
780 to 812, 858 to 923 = 0.80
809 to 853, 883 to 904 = 0.76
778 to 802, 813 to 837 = 1.18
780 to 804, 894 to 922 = 1.06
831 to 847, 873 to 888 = 0.50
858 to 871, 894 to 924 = 1.50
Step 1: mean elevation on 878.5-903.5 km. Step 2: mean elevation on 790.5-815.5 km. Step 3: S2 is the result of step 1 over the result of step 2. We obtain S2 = 0.75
